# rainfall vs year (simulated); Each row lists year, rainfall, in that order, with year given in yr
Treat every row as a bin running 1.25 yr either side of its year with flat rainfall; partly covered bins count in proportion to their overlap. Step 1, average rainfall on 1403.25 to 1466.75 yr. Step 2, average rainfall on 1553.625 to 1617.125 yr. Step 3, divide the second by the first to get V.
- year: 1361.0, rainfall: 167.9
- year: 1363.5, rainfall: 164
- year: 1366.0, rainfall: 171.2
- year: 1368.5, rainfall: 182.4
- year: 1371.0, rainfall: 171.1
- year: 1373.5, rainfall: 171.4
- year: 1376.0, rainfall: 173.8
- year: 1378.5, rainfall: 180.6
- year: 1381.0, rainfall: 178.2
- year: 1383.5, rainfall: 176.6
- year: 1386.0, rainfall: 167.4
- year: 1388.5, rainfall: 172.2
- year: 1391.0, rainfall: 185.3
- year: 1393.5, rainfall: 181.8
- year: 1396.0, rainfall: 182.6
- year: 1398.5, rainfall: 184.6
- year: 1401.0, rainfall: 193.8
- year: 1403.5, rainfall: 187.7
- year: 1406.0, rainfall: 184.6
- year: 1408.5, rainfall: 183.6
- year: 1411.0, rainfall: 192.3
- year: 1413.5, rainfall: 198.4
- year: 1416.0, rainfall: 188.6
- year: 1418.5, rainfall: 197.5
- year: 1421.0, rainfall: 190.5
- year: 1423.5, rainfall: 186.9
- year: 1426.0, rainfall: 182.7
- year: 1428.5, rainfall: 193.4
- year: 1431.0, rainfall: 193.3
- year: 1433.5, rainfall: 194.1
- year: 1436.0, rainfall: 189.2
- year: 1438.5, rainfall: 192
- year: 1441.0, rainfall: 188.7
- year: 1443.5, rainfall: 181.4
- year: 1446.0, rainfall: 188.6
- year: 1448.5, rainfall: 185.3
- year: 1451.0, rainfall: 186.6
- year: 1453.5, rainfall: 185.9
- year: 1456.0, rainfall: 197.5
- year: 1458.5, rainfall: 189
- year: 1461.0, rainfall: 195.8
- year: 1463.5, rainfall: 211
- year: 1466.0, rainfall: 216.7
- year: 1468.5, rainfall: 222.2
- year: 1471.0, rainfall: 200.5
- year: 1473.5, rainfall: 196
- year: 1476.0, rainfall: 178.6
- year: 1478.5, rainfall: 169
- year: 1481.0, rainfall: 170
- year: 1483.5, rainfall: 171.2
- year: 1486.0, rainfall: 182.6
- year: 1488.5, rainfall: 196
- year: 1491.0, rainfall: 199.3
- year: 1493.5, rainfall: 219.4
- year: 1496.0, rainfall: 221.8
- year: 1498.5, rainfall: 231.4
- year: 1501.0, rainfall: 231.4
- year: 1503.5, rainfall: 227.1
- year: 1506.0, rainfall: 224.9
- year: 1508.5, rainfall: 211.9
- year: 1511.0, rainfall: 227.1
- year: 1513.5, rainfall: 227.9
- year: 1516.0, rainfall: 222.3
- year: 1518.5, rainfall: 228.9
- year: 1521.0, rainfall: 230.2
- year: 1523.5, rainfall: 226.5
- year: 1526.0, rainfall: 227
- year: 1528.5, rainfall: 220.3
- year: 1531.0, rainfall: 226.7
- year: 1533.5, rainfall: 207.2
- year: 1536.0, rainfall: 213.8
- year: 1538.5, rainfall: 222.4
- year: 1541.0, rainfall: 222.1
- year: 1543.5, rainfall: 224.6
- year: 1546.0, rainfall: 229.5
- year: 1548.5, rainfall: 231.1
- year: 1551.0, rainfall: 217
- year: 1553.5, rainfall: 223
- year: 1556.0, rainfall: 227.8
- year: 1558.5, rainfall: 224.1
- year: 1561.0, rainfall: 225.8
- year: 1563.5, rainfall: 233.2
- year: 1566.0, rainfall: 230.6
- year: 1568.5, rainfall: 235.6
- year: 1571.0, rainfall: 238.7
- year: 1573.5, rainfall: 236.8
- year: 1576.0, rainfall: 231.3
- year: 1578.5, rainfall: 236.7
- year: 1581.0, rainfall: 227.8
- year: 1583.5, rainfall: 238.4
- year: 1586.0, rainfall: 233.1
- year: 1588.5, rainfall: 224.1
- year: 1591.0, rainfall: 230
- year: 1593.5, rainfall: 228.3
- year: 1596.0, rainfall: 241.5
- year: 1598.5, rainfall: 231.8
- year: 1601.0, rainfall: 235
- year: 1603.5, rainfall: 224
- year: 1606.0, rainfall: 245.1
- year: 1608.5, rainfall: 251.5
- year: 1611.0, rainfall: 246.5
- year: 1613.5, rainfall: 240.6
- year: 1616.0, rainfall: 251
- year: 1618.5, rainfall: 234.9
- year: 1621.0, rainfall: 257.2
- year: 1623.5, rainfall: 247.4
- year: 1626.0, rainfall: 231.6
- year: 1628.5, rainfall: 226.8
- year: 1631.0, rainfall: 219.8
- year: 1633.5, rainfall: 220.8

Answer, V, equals 1.23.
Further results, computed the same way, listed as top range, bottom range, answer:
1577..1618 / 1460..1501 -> 1.18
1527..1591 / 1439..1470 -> 1.16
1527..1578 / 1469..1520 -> 1.09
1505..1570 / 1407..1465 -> 1.18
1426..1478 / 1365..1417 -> 1.07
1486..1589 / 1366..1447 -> 1.22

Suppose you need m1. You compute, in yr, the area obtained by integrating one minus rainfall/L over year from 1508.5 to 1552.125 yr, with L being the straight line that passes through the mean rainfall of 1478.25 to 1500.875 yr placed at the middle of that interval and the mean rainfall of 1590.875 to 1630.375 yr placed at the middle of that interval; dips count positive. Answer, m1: -2.35 yr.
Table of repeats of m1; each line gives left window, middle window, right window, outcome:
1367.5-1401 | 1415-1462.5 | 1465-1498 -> -0.4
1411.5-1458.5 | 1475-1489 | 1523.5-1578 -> 1.9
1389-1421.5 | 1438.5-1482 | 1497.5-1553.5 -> 2.6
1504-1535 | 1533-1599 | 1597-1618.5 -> 1.1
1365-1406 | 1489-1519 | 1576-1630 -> -1.6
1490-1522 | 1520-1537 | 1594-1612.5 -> 0.4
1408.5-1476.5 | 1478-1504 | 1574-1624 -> 0.7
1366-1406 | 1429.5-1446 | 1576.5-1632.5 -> 0.3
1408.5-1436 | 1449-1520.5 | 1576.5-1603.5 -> 0.5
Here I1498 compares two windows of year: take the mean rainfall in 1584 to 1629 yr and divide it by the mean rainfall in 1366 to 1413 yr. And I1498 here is 1.32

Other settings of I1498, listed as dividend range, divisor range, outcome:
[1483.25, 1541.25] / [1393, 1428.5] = 1.16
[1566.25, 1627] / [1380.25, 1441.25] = 1.27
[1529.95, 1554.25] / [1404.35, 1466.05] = 1.16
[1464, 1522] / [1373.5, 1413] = 1.15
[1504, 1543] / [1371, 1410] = 1.24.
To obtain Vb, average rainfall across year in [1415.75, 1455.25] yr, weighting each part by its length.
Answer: 189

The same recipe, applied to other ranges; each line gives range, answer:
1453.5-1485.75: 193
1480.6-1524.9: 215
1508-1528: 226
